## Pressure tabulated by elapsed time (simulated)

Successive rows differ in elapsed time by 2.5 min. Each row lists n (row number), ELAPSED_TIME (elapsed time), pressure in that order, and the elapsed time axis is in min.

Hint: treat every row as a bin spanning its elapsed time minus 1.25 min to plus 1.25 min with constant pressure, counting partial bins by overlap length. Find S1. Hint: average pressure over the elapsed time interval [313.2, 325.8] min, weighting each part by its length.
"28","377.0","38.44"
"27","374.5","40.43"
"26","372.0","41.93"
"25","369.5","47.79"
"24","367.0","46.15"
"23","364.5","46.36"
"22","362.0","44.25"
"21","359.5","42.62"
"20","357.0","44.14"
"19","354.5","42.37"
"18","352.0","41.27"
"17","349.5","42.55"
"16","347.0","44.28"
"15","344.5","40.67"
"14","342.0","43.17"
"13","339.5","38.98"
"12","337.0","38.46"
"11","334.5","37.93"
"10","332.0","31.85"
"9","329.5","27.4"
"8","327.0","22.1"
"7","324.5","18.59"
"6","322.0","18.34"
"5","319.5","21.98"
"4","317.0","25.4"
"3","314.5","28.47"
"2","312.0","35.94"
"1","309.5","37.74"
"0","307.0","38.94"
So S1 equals 22.6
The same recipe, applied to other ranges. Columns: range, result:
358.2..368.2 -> 44.8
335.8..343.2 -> 40.2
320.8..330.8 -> 21.7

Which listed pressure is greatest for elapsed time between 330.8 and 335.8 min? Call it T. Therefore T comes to 37.93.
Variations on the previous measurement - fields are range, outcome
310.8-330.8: 35.94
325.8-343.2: 43.17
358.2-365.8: 46.36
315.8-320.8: 25.4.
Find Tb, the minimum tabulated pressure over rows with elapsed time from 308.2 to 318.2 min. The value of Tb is 25.4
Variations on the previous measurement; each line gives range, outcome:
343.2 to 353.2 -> 40.67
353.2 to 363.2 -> 42.37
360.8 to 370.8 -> 44.25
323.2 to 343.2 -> 18.59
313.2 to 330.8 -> 18.34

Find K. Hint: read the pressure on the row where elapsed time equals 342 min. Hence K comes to 43.17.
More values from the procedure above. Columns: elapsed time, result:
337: 38.46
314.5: 28.47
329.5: 27.4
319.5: 21.98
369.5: 47.79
